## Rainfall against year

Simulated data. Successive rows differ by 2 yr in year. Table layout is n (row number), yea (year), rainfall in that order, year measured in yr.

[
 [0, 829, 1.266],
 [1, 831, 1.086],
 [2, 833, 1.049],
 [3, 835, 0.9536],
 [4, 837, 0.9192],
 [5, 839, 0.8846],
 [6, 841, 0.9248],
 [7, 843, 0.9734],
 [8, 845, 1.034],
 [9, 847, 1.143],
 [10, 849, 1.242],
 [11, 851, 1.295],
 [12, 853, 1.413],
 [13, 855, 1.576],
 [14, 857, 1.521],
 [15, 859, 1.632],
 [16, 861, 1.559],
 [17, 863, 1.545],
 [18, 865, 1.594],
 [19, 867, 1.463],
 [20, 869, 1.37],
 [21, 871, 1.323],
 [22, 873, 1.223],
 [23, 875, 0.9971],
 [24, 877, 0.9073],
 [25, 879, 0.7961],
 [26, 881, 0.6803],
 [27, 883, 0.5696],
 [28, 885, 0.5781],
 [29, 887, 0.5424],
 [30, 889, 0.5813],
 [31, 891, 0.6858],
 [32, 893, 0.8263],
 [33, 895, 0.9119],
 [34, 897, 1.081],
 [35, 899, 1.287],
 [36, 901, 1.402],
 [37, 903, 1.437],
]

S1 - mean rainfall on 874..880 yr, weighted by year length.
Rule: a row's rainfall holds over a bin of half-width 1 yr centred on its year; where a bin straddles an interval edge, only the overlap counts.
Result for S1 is 0.9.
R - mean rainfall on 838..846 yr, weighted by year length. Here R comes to 0.954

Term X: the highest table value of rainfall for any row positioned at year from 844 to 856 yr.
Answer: 1.576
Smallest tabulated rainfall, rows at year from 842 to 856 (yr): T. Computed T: 0.9734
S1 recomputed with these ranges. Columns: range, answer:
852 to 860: 1.54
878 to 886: 0.656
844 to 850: 1.14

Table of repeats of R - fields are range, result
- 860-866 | 1.57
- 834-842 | 0.921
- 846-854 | 1.27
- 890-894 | 0.756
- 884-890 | 0.567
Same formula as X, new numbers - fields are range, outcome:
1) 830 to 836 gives 1.086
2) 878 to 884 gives 0.7961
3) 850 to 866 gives 1.632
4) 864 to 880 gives 1.594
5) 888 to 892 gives 0.6858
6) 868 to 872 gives 1.37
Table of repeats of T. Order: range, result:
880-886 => 0.5696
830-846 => 0.8846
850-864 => 1.295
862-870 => 1.37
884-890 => 0.5424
